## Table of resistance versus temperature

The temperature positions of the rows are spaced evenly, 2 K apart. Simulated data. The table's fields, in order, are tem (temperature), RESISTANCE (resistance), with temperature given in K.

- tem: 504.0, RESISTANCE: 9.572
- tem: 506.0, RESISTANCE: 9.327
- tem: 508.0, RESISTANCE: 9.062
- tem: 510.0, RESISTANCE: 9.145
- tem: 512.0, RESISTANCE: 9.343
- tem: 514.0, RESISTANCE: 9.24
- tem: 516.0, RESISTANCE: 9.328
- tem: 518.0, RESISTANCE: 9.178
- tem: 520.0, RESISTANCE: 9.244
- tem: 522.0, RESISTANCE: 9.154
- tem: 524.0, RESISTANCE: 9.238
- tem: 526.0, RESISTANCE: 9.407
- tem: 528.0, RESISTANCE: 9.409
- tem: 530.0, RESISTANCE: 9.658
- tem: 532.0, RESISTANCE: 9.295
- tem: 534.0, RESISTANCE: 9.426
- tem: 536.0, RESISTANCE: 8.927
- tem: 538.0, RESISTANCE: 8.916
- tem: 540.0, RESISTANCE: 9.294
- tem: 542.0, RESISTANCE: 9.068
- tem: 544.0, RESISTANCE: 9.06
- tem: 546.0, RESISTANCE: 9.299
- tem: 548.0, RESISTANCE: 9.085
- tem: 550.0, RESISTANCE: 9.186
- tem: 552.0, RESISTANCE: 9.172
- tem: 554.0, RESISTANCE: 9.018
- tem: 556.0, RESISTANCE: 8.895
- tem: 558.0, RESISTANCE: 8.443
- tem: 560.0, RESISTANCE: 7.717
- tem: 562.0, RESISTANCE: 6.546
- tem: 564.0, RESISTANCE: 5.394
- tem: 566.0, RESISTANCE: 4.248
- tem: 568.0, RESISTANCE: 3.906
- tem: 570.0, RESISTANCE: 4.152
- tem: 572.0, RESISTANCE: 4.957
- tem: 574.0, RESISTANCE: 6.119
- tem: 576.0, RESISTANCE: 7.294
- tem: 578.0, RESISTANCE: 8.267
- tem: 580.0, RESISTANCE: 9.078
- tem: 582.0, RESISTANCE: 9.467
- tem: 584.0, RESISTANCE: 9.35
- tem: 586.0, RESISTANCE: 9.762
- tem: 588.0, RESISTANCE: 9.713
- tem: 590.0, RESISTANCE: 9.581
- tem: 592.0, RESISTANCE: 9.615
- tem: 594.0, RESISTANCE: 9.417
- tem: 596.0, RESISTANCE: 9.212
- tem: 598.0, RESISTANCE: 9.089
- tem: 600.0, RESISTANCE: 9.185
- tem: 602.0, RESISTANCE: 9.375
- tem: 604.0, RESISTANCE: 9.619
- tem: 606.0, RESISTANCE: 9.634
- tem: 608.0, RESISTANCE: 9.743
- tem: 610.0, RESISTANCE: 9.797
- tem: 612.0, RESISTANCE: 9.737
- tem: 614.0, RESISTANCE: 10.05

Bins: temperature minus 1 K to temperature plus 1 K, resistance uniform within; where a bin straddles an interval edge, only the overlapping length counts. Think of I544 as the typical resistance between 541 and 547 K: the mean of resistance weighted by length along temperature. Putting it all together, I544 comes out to 9.14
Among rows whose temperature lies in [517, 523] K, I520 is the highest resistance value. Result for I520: 9.244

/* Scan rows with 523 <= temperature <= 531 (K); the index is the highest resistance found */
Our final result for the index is 9.658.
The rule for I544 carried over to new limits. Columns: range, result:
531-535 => 9.36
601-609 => 9.59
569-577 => 5.63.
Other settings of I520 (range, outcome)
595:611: 9.797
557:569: 8.443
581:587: 9.762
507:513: 9.343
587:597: 9.713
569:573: 4.957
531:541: 9.426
